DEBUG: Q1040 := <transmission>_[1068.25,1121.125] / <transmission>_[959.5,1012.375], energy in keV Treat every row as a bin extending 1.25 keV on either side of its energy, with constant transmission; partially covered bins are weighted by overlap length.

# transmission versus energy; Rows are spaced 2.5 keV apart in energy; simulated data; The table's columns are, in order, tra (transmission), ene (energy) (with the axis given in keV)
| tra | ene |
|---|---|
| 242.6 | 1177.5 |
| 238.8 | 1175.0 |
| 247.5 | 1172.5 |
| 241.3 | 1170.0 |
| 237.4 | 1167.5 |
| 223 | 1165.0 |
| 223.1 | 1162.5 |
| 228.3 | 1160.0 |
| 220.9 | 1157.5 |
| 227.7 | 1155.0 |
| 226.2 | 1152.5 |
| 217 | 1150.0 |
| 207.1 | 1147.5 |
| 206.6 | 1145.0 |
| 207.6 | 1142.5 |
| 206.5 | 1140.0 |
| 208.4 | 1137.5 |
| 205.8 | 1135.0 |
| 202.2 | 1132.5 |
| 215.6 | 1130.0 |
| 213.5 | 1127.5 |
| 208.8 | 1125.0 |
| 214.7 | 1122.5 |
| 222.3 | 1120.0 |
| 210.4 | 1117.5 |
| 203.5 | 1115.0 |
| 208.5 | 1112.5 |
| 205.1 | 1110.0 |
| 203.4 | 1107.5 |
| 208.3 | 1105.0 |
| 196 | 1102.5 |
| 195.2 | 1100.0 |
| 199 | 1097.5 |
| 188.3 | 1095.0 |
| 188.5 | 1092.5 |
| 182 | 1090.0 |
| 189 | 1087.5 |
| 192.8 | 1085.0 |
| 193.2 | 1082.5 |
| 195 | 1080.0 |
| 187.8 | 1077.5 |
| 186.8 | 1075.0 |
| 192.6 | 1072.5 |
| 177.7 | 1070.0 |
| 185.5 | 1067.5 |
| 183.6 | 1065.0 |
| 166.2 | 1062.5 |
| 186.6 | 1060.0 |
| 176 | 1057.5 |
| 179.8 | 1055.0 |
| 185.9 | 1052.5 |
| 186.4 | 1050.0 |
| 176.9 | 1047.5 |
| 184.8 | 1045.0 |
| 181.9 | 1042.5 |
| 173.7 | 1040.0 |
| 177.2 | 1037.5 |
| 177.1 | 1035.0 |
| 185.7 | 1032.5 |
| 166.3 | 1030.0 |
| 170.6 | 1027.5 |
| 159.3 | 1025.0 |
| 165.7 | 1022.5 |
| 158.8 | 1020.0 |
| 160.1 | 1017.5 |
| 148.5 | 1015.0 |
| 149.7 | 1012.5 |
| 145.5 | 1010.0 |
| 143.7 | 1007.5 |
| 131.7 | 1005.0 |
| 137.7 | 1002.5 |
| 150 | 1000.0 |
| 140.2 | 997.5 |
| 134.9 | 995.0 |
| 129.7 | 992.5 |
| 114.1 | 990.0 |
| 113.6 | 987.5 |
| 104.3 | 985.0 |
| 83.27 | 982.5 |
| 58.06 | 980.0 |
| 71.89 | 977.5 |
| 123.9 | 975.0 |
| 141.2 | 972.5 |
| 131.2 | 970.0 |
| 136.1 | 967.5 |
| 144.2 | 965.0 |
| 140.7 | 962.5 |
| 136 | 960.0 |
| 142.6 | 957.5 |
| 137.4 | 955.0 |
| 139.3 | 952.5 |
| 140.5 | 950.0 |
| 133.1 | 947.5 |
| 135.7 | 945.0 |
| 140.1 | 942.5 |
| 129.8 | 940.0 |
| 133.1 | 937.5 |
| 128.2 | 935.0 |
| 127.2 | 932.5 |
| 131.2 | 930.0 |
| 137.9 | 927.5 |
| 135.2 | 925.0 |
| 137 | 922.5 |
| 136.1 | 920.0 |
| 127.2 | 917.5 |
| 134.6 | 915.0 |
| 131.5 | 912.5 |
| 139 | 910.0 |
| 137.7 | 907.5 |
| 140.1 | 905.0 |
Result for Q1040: 1.57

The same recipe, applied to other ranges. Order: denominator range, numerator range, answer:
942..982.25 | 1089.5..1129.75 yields 1.60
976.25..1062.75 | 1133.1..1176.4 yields 1.47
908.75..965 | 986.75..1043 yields 1.13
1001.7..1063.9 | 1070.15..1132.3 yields 1.19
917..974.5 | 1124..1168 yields 1.59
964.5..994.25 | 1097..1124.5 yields 1.84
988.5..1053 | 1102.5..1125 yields 1.32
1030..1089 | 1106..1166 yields 1.16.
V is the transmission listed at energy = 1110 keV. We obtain 205.1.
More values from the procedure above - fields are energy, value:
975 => 123.9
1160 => 228.3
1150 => 217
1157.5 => 220.9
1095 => 188.3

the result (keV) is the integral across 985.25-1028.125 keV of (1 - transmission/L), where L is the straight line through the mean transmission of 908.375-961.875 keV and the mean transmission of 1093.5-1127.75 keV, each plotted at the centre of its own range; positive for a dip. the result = 5.5 keV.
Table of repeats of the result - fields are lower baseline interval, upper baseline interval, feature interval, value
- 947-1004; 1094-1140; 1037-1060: -1.90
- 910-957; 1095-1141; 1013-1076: 0.88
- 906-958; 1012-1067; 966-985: 5.46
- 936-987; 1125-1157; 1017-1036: -1.40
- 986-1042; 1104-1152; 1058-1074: -0.34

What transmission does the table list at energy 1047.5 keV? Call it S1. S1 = 176.9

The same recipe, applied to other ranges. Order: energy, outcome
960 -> 136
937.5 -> 133.1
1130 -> 215.6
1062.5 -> 166.2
